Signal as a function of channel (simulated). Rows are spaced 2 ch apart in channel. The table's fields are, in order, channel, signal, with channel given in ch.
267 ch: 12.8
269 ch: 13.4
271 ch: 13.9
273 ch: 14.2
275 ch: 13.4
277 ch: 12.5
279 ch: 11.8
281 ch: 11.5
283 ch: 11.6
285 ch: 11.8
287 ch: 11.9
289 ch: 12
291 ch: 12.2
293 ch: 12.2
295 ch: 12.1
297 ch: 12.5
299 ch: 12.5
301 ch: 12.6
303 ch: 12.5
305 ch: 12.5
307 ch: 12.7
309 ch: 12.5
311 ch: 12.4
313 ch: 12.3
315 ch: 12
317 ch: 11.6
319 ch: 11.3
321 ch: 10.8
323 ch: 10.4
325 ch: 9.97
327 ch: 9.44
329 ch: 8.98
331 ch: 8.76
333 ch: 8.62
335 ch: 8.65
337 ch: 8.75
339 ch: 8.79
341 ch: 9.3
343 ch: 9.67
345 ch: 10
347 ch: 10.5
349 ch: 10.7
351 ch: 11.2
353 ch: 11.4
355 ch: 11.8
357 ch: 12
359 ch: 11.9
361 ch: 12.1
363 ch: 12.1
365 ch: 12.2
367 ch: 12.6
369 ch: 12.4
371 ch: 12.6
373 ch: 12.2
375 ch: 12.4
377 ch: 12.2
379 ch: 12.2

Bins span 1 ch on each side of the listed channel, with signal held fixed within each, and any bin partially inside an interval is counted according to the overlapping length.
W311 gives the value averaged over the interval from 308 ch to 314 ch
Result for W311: 12.4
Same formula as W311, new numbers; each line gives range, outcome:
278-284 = 11.6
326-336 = 8.89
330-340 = 8.71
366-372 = 12.5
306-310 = 12.6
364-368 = 12.4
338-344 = 9.25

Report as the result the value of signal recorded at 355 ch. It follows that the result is 11.8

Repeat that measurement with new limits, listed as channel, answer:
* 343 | 9.67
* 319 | 11.3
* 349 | 10.7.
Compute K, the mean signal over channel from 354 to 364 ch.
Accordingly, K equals 12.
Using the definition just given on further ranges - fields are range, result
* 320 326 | 10.4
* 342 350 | 10.2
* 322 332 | 9.51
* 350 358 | 11.6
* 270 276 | 13.8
